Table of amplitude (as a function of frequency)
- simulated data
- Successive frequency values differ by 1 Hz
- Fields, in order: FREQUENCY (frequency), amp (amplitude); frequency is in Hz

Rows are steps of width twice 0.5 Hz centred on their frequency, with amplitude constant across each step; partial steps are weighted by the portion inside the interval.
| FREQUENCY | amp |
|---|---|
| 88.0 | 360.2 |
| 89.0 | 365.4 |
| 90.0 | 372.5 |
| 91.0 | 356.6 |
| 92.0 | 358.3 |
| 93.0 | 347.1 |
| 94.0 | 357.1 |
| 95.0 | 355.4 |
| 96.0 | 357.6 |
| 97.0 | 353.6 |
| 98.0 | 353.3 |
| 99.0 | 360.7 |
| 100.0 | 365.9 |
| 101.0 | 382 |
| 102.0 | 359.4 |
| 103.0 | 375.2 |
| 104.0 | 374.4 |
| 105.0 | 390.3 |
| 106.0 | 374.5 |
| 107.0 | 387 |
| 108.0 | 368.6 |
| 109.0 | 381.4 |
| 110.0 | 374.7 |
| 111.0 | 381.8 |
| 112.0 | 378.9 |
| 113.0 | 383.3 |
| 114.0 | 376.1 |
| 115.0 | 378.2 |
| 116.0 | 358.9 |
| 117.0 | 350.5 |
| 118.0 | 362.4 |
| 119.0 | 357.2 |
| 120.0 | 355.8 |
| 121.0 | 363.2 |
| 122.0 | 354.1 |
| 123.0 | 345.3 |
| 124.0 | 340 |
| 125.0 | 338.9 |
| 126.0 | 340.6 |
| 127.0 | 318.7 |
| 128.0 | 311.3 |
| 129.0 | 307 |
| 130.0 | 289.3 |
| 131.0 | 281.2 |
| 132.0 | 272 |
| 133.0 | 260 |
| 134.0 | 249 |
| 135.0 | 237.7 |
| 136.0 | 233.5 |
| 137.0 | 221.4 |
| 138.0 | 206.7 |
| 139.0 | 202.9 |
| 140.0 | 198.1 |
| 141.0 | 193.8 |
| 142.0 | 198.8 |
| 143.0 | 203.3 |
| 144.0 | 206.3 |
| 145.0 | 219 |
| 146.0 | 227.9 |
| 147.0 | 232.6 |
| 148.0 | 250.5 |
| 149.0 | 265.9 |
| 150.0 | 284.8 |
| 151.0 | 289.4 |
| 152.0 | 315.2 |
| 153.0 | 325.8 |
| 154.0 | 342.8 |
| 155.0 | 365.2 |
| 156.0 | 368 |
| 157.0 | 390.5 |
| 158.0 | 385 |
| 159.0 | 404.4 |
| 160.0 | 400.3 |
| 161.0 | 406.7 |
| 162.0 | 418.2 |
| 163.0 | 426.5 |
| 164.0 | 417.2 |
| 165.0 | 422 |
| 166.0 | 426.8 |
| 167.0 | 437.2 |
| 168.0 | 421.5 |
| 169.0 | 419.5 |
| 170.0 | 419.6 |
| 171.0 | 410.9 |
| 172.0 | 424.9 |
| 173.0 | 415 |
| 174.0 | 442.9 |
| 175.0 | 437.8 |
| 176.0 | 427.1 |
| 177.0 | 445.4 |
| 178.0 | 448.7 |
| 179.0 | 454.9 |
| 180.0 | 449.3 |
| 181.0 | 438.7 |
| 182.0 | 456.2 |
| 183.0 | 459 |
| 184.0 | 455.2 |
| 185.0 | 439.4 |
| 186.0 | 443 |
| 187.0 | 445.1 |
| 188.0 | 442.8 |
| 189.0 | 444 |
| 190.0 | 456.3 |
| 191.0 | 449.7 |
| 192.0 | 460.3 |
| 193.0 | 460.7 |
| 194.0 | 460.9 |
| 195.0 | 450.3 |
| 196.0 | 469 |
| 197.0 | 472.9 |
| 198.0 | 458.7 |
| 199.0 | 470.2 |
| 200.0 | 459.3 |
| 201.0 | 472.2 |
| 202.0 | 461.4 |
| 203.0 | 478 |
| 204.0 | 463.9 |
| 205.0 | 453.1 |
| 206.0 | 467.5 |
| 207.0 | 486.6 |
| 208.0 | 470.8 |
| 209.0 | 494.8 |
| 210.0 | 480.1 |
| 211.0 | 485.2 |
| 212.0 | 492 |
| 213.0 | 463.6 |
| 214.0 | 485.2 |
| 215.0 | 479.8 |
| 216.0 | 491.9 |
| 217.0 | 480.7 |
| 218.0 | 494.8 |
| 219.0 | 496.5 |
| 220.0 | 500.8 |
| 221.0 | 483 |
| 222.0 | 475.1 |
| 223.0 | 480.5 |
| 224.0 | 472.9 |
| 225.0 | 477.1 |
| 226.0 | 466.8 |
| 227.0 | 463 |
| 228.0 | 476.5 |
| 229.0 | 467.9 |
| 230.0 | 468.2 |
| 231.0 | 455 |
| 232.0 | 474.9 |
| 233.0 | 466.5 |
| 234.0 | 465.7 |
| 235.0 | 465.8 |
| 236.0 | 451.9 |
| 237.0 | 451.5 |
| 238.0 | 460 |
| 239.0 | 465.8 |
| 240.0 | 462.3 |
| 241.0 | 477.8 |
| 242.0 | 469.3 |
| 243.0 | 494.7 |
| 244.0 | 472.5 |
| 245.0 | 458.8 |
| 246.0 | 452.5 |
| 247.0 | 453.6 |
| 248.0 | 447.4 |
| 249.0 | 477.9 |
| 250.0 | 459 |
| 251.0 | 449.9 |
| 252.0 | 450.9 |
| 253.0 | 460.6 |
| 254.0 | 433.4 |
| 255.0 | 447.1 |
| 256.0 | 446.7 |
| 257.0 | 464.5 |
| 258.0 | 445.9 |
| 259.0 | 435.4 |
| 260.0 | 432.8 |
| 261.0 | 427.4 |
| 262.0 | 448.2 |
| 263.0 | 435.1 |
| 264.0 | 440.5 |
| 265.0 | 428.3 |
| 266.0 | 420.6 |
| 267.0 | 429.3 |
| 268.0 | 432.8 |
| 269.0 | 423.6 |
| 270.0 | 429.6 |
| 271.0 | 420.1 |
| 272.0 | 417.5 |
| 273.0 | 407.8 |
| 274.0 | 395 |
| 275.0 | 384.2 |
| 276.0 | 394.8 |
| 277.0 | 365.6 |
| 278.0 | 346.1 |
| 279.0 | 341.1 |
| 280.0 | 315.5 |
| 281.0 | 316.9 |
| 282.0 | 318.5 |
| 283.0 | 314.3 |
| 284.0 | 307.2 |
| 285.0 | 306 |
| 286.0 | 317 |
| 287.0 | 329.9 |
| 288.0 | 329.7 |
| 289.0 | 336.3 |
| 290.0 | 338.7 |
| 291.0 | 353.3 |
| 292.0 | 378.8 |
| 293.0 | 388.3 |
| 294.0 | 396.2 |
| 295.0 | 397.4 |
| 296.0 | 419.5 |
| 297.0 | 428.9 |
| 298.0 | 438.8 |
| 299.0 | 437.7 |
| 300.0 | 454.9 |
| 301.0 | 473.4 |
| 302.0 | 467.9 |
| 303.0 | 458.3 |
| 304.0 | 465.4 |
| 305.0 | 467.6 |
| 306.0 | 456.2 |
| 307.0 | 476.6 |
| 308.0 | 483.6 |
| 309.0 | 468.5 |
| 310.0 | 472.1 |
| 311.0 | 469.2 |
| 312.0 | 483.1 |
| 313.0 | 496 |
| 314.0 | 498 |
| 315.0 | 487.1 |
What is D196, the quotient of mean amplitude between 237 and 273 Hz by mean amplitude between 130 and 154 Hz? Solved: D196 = 1.82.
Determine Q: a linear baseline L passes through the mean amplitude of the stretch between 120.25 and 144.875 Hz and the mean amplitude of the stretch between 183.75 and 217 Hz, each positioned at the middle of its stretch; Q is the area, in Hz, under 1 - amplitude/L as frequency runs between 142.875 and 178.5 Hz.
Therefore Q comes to -1.2 Hz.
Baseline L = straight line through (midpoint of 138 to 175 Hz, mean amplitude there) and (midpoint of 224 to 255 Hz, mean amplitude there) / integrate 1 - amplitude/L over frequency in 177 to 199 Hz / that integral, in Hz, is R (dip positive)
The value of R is -3.9 Hz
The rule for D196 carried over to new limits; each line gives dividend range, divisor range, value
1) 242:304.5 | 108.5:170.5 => 1.26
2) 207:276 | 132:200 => 1.23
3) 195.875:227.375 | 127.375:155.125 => 1.86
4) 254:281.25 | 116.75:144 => 1.46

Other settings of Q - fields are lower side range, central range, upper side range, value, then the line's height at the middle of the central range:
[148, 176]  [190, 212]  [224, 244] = -1.9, 430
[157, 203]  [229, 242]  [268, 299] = -2.0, 403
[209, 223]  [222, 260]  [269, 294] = -2.2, 437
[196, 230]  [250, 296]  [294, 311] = 6.6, 461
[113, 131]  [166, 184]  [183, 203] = -0.3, 428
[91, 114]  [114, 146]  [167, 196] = 8.7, 395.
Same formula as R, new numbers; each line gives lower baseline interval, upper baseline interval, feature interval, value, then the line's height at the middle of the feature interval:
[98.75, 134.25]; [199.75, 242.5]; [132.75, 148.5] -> 6.5 Hz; 378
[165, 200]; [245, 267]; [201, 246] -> -2.9 Hz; 445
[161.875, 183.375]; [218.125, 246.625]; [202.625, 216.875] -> -0.7 Hz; 456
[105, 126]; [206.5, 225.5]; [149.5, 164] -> 1.6 Hz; 414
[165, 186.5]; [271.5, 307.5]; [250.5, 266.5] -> -1.6 Hz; 401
